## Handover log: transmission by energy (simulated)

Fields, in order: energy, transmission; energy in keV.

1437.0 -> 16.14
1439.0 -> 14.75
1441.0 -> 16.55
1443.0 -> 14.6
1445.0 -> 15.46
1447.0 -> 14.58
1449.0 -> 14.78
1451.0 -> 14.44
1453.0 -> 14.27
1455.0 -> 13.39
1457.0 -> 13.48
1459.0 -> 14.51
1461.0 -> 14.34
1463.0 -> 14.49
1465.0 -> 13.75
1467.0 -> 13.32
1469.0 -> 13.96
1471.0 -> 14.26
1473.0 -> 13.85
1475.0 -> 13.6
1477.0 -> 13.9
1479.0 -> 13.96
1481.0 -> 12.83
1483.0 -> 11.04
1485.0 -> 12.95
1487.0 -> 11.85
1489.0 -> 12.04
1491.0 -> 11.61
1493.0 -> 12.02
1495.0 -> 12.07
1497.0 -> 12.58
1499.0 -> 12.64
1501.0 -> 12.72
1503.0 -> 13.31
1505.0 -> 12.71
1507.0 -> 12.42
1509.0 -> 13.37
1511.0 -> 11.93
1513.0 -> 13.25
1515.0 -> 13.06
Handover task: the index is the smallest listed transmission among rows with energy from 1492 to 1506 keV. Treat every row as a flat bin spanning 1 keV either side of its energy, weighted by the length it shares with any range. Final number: 12.02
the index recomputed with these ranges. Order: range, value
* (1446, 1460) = 13.39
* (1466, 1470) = 13.32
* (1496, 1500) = 12.58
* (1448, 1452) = 14.44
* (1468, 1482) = 12.83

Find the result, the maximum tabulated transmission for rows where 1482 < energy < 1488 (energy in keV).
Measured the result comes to 12.95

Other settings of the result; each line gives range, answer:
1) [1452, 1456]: 14.27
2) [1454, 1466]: 14.51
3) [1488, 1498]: 12.58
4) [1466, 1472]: 14.26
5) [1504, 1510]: 13.37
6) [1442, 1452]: 15.46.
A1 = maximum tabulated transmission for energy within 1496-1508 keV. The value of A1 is 13.31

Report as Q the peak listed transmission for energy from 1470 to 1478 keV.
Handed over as 14.26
